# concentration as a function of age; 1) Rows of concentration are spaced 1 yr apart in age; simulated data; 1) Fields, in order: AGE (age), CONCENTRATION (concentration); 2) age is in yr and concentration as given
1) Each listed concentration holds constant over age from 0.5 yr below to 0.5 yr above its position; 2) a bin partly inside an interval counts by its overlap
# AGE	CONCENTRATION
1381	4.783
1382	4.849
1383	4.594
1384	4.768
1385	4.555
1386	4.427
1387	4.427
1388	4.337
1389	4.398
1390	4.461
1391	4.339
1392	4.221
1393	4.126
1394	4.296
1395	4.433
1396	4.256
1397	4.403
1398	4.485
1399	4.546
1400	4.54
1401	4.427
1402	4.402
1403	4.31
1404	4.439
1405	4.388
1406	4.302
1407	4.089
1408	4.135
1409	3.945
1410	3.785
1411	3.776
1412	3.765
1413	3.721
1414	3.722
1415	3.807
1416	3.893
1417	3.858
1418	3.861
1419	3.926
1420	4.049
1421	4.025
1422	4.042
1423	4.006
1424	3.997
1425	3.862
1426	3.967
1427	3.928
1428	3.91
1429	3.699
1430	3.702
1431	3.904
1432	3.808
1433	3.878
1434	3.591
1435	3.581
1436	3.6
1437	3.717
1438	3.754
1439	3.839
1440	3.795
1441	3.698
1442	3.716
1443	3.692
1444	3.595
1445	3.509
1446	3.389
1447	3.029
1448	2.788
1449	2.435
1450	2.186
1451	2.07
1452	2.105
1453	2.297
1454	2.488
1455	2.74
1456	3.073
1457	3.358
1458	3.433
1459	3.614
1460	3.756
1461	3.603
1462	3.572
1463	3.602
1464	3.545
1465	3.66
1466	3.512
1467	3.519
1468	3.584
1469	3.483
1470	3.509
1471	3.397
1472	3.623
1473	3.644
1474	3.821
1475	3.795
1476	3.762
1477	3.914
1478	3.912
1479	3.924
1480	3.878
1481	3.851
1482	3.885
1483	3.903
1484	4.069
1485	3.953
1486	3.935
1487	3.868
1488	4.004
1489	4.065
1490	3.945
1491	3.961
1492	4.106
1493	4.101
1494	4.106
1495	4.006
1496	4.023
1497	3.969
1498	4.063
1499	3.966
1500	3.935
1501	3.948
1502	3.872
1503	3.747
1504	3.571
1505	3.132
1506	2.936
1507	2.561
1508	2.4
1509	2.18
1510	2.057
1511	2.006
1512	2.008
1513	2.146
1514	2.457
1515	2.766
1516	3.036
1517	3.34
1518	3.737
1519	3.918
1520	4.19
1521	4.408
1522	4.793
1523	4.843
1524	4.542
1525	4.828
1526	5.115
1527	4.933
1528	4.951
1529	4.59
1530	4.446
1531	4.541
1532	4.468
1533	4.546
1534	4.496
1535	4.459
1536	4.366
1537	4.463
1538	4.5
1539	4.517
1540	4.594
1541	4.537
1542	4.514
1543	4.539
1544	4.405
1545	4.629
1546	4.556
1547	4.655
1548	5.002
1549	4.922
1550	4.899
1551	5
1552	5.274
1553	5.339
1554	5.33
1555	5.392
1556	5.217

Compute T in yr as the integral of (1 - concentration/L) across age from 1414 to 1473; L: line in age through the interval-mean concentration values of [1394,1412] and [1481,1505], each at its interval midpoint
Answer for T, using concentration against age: 8.7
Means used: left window 4.26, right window 3.94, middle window 3.51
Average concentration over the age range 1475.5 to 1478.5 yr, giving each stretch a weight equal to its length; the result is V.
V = 3.86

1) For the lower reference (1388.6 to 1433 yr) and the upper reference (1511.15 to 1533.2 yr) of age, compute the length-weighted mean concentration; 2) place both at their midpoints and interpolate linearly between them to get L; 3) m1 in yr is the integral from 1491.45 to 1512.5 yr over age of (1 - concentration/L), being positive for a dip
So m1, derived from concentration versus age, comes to 3.4 yr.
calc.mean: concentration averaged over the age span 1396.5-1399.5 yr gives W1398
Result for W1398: 4.48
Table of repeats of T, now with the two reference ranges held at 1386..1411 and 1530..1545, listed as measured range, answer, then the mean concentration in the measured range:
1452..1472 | 4.8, 3.33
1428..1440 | 1.7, 3.74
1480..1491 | 1.2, 3.95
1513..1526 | 1.7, 3.88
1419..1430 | 1.0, 3.94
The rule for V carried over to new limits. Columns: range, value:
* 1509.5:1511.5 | 2.03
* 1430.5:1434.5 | 3.8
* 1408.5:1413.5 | 3.8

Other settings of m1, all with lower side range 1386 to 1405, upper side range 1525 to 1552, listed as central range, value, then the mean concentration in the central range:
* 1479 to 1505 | 3.6 yr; 3.93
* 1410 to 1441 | 4.3 yr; 3.83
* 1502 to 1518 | 6.4 yr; 2.76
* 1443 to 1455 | 4.6 yr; 2.76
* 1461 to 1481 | 3.8 yr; 3.67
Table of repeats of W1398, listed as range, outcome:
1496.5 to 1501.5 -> 3.98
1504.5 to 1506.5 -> 3.03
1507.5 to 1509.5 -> 2.29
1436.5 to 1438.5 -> 3.74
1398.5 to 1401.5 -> 4.5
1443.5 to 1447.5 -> 3.38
